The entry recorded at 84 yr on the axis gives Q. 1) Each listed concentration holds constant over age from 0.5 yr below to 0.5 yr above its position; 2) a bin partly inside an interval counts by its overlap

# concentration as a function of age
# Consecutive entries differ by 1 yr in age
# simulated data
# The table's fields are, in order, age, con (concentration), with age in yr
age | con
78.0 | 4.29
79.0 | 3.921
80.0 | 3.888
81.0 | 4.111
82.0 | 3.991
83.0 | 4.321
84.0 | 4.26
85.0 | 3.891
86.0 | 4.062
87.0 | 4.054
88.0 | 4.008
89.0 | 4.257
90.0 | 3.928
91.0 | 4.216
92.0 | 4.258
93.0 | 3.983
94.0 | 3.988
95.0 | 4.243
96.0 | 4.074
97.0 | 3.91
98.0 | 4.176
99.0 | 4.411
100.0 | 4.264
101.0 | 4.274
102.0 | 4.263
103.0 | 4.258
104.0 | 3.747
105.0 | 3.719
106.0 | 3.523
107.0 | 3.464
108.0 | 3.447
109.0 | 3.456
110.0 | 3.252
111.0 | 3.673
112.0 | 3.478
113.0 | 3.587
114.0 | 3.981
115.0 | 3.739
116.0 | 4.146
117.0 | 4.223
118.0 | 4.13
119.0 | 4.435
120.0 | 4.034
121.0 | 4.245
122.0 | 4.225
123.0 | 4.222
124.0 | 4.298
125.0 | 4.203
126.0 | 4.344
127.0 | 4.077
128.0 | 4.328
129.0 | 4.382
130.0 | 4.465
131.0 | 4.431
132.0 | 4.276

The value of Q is 4.26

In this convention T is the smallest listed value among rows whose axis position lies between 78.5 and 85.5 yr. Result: 3.888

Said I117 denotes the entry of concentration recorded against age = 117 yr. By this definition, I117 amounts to 4.223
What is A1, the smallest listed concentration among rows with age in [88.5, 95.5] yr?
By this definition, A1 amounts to 3.928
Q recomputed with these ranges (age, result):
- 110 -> 3.252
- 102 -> 4.263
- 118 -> 4.13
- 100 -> 4.264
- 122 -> 4.225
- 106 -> 3.523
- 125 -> 4.203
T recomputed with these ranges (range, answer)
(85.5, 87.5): 4.054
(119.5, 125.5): 4.034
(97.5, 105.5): 3.719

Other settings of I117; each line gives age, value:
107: 3.464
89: 4.257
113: 3.587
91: 4.216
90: 3.928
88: 4.008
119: 4.435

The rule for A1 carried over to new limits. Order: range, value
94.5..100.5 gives 3.91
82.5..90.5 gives 3.891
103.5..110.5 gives 3.252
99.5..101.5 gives 4.264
